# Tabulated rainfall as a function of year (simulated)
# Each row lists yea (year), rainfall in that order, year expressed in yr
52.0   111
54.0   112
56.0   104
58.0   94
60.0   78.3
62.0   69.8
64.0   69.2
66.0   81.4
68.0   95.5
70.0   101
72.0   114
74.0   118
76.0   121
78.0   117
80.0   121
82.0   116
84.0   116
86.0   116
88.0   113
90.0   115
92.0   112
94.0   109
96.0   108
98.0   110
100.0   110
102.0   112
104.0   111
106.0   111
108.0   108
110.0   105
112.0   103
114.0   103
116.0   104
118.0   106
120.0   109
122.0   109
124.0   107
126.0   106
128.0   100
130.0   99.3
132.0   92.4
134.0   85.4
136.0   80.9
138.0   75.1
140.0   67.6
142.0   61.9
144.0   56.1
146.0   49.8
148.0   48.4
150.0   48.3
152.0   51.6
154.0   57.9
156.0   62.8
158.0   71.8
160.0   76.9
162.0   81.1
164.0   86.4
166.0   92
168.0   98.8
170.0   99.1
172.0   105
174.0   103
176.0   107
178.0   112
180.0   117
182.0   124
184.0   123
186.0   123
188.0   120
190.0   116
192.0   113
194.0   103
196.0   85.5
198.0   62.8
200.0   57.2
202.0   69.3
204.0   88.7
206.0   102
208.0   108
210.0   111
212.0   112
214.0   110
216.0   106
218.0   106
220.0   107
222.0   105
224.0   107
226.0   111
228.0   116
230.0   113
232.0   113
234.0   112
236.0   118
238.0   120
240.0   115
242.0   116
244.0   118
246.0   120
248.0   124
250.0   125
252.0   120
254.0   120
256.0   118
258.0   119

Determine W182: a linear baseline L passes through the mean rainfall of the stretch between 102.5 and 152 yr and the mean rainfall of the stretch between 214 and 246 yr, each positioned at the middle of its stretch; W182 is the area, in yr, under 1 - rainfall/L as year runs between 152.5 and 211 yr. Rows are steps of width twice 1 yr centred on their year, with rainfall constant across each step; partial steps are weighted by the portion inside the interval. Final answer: 3.5 yr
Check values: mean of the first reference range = 88.9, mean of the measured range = 95.4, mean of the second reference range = 112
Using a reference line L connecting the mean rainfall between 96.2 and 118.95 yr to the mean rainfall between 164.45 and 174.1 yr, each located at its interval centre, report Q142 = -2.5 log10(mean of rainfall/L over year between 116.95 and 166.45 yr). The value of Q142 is 0.28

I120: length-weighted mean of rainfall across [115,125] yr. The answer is 107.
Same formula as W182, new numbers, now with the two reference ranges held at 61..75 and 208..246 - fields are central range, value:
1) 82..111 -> -4.6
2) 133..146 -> 4.1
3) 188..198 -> 0.6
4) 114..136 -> -0.3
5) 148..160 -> 5.1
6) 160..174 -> 1.6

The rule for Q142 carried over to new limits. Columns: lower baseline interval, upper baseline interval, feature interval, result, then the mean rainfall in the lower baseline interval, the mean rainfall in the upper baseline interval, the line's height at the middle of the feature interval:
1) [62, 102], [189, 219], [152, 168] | 0.31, 108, 96.7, 101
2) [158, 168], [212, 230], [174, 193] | -0.24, 84.3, 109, 93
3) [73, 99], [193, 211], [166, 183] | -0.15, 115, 87.5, 94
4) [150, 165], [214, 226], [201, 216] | 0.00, 68.4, 107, 99.8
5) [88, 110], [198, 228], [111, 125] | 0.03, 110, 99.3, 109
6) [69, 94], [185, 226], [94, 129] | 0.04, 115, 101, 111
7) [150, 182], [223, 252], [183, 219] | 0.01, 88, 116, 102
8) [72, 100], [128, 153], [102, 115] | -0.12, 115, 69.3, 95.9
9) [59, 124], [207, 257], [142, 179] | 0.38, 106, 114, 110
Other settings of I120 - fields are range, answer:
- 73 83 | 119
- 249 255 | 122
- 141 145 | 59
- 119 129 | 106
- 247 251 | 124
